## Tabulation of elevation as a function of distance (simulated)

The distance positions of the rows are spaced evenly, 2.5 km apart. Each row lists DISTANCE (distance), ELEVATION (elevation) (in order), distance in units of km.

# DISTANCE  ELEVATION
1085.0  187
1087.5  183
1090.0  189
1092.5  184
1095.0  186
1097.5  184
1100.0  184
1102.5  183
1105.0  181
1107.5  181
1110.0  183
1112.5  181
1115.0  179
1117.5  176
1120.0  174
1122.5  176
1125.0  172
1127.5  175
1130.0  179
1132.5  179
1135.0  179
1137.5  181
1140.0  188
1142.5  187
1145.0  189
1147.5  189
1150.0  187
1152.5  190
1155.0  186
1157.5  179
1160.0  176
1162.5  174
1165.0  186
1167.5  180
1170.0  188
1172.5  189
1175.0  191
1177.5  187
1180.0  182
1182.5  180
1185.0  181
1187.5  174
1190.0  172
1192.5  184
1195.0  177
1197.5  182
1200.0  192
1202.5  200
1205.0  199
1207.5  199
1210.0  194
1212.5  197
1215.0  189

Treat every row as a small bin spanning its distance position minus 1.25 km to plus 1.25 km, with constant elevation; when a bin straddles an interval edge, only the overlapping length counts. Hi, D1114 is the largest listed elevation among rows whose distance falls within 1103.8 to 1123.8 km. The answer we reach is 183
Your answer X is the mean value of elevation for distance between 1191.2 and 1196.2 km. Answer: 180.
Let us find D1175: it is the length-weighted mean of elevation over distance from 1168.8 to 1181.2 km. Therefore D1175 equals 187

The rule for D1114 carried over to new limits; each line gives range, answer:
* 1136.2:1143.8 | 188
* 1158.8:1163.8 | 176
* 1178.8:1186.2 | 182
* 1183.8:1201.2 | 192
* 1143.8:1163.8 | 190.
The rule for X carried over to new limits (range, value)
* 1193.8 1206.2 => 190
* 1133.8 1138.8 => 180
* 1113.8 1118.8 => 177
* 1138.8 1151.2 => 188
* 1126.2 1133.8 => 178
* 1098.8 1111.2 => 182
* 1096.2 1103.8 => 184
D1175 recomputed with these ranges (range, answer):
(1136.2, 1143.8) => 185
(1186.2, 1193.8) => 177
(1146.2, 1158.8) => 186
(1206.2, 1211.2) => 197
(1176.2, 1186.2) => 183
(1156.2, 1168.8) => 179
